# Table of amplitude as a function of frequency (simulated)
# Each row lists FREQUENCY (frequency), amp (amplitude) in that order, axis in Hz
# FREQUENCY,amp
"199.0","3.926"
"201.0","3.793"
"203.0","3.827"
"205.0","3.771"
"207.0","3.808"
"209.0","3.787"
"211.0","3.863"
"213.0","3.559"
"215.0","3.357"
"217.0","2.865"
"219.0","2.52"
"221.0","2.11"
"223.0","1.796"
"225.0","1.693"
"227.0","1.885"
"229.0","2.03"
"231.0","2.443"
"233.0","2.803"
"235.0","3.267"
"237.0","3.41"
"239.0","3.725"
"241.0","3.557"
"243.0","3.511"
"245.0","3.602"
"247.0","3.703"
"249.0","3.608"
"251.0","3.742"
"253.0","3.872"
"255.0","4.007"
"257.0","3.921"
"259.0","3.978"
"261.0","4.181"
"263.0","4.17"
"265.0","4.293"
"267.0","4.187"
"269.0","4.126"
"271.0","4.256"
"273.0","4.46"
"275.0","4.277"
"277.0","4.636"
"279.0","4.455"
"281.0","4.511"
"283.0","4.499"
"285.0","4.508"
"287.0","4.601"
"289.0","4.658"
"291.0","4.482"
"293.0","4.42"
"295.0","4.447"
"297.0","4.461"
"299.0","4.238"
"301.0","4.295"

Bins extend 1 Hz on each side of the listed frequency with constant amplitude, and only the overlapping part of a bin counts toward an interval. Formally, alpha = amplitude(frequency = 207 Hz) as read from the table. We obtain 3.808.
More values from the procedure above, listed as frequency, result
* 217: 2.865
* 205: 3.771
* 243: 3.511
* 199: 3.926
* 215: 3.357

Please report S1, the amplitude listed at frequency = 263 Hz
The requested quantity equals 4.17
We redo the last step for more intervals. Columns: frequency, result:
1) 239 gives 3.725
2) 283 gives 4.499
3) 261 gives 4.181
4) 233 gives 2.803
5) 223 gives 1.796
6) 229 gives 2.03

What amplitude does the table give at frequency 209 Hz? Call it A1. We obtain 3.787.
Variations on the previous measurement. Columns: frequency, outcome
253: 3.872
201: 3.793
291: 4.482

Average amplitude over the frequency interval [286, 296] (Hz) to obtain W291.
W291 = 4.52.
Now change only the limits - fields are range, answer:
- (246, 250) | 3.66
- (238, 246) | 3.6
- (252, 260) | 3.94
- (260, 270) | 4.19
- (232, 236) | 3.04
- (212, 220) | 3.08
